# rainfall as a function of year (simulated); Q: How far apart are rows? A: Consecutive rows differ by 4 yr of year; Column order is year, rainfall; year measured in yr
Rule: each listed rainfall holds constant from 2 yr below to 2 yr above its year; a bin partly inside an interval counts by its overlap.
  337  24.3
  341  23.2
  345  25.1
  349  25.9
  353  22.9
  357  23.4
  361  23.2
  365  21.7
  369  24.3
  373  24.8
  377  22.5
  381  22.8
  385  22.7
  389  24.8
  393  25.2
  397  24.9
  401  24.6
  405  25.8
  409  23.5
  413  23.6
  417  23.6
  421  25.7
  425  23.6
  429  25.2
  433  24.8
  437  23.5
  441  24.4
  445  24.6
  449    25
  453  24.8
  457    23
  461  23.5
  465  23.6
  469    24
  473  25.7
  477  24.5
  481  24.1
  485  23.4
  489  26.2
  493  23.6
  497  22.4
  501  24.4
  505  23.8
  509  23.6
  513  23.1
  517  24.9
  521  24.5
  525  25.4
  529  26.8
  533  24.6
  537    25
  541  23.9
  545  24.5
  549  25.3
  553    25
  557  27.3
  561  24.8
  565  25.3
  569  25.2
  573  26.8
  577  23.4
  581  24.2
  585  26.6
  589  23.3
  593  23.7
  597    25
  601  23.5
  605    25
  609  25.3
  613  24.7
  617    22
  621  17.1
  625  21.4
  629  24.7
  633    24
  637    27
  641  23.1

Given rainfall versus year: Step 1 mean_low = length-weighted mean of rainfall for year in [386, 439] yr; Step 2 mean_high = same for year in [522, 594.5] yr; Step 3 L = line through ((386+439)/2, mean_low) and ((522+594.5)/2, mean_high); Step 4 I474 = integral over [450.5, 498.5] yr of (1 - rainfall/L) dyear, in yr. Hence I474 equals 1.2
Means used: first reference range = 24.5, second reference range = 25.1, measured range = 24.1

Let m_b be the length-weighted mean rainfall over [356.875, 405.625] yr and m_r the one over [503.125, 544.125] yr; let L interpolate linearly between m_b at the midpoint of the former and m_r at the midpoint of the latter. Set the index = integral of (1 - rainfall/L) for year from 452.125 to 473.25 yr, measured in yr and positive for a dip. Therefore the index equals 0.3 yr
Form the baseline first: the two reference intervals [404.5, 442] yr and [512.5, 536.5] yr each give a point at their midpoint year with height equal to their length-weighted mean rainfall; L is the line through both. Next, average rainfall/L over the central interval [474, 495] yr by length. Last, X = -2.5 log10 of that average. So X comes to 0.01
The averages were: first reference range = 24.3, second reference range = 25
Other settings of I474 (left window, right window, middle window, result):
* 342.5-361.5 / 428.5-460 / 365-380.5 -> 0.45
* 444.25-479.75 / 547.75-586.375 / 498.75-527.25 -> 0.65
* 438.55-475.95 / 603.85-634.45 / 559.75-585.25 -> -1.93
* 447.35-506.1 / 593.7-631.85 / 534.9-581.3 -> -2.95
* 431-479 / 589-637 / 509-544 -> -1.15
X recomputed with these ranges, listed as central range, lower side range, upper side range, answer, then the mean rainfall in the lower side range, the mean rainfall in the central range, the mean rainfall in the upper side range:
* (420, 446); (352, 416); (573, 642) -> -0.031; 23.8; 24.5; 23.9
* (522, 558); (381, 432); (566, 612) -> -0.026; 24.4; 25.2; 24.7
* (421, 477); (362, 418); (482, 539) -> -0.009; 23.9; 24.3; 24.4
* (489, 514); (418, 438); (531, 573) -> 0.054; 24.6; 23.7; 25.2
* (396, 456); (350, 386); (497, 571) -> -0.031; 23.2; 24.5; 24.8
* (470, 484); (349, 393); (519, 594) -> -0.010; 23.5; 24.6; 25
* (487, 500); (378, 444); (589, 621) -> -0.003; 24.3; 24.1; 23.7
